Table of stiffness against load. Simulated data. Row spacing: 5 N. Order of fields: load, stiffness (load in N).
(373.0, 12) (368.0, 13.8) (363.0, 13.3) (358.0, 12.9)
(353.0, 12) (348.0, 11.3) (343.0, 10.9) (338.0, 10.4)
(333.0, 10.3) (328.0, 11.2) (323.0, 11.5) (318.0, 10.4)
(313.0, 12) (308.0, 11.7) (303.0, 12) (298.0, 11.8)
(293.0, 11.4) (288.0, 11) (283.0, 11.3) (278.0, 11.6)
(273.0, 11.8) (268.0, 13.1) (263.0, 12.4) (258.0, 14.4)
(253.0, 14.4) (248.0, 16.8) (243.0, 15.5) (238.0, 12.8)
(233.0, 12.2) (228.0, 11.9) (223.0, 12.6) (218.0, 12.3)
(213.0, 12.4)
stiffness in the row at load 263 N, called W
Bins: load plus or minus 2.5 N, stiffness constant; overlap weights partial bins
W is 12.4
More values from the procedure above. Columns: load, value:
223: 12.6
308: 11.7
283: 11.3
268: 13.1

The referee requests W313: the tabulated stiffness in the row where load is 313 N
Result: 12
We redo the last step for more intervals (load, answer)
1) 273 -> 11.8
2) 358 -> 12.9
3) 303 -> 12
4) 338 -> 10.4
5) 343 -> 10.9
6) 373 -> 12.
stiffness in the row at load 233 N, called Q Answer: 12.2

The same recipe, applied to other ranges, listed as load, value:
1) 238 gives 12.8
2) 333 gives 10.3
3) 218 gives 12.3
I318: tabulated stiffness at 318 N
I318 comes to 10.4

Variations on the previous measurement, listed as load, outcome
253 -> 14.4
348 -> 11.3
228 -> 11.9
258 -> 14.4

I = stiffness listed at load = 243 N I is 15.5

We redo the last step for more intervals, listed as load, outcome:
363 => 13.3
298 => 11.8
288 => 11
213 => 12.4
